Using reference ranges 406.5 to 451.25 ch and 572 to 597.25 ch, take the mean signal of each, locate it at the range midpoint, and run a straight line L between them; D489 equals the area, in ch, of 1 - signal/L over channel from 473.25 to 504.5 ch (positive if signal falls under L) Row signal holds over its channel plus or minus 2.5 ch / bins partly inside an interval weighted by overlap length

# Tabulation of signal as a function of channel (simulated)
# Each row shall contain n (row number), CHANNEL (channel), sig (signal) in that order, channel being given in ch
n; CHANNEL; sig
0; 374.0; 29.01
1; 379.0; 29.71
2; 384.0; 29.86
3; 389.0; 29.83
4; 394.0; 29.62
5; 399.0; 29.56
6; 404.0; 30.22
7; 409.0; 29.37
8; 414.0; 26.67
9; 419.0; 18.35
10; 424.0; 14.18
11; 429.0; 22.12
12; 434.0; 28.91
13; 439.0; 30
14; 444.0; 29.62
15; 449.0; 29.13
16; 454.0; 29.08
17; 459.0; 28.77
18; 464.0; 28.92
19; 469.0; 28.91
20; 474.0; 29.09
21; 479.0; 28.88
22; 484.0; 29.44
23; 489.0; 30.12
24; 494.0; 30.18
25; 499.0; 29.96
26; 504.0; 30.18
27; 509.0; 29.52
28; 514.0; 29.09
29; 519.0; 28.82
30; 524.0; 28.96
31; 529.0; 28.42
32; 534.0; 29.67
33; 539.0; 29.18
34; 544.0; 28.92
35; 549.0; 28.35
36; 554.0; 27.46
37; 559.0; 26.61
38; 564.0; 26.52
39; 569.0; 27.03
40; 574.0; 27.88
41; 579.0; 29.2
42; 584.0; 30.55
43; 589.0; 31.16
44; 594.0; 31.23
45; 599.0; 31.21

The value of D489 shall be -2.9 ch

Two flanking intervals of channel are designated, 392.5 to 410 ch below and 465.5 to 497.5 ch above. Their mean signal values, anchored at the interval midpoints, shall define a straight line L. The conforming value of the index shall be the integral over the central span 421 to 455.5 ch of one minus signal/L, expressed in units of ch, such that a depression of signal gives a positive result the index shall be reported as 4.2 ch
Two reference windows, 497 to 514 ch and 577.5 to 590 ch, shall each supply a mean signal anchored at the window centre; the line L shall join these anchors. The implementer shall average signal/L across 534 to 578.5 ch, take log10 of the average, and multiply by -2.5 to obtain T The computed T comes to 0.08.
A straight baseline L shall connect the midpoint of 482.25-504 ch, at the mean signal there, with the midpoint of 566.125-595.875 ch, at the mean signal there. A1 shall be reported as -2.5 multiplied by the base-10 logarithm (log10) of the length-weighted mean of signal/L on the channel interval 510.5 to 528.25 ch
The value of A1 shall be 0.03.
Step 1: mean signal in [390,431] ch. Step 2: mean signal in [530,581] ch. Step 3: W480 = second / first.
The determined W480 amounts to 1.11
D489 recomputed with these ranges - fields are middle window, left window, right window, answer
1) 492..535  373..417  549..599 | -0.8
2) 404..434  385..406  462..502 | 6.4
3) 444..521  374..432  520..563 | -5.0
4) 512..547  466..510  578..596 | 1.2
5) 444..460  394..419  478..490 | -0.1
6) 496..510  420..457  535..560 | -1.4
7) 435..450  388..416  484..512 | 0.0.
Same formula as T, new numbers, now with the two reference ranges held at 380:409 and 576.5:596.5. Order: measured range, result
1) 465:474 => 0.041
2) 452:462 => 0.041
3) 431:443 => 0.028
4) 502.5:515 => 0.022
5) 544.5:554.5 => 0.081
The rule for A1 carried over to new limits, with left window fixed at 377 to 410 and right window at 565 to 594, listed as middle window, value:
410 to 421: 0.25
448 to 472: 0.02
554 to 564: 0.10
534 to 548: 0.01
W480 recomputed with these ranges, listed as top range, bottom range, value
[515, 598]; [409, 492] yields 1.06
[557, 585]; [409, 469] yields 1.06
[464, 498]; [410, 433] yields 1.37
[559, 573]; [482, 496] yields 0.90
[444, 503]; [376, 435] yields 1.11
